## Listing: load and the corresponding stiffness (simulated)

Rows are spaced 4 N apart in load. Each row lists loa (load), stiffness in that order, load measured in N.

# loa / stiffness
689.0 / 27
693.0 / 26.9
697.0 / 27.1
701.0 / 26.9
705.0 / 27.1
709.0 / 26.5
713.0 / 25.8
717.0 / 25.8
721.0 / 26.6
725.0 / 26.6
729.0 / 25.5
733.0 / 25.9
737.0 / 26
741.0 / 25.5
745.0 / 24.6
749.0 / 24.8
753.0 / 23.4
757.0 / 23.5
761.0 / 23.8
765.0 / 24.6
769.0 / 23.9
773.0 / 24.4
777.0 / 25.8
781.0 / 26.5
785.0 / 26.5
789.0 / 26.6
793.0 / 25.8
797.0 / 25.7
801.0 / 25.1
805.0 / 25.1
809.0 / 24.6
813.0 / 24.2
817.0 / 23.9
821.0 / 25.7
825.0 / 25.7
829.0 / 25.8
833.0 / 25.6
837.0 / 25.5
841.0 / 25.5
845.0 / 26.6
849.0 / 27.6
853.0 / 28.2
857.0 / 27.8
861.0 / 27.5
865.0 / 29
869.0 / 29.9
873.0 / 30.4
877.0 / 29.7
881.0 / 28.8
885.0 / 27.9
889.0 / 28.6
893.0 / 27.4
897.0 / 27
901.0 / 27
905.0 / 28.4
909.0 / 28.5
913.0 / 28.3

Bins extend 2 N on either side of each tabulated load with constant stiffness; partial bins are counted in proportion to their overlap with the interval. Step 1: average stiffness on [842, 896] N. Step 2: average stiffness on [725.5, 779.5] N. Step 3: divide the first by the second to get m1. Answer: 1.14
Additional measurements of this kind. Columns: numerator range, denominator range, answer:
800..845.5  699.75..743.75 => 0.96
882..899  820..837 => 1.08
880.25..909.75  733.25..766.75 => 1.13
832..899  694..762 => 1.09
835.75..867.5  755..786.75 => 1.10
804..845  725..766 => 1.02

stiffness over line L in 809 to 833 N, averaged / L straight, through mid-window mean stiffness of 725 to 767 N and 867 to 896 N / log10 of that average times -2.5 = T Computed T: 0.08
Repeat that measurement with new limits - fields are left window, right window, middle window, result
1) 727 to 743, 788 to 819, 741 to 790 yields 0.02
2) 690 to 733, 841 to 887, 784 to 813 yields 0.08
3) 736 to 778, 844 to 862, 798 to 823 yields 0.06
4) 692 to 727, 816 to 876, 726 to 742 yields 0.04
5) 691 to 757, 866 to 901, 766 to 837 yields 0.08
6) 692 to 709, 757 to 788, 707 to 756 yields 0.02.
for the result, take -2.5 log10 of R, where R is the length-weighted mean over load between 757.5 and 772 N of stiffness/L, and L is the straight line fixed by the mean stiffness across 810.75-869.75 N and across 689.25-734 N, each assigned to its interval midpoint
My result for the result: 0.10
